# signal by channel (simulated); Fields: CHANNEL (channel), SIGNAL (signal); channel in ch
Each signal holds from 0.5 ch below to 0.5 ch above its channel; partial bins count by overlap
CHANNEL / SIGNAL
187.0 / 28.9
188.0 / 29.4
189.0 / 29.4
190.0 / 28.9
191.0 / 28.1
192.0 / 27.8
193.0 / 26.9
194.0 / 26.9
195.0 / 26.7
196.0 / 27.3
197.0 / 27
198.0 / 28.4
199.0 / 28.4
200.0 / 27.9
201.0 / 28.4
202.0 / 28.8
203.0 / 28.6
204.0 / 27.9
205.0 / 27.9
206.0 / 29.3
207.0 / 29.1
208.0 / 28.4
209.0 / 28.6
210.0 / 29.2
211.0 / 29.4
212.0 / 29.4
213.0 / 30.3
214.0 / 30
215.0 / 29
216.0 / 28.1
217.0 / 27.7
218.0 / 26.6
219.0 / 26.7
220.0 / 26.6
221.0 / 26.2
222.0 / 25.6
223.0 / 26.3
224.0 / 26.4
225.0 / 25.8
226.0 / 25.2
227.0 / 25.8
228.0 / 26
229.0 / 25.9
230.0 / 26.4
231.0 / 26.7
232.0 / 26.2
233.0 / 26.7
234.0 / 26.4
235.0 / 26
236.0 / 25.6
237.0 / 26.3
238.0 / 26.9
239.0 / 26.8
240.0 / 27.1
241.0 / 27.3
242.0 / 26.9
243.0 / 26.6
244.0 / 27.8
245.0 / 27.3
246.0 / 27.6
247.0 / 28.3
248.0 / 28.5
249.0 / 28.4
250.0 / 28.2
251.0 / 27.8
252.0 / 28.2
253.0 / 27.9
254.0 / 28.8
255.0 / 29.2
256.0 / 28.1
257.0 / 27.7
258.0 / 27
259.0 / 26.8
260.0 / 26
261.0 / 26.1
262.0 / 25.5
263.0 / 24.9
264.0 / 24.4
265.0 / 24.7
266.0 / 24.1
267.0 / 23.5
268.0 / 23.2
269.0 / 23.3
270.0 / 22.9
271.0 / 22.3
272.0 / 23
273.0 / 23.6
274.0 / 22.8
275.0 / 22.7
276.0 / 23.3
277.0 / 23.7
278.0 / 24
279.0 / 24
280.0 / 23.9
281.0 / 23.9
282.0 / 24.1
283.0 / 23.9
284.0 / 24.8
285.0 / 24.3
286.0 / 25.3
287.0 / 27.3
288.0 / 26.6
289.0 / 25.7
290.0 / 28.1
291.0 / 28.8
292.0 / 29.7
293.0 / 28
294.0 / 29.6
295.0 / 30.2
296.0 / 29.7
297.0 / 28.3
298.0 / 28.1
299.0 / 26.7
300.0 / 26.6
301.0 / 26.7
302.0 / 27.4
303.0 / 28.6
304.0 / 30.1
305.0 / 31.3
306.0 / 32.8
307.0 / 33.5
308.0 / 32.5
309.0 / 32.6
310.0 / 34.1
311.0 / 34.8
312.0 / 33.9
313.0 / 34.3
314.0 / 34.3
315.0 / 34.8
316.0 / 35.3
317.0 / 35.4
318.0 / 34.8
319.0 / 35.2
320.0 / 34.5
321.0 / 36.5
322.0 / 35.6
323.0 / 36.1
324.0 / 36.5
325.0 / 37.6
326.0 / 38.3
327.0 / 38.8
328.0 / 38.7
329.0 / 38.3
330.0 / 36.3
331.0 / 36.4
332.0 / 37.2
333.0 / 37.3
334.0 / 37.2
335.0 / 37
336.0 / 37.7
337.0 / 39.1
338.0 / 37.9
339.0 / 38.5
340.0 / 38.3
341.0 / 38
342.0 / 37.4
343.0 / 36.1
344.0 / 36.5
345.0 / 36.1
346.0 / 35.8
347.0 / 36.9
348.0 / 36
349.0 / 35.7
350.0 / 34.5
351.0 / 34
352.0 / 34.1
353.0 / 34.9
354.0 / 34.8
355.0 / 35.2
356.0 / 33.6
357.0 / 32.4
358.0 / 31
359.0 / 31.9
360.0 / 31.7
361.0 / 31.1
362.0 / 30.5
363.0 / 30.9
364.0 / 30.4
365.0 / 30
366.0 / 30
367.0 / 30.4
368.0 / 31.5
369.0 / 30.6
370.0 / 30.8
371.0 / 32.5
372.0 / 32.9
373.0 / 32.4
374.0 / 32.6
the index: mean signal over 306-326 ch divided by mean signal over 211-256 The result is 1.28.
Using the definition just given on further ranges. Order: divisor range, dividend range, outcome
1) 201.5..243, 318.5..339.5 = 1.36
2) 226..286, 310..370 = 1.36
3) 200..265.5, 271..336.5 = 1.13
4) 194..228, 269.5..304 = 0.93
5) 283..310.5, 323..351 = 1.29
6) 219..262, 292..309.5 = 1.10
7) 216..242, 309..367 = 1.33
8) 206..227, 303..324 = 1.23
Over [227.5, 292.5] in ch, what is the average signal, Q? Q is 25.9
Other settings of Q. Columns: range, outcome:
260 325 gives 28.4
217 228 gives 26.2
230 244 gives 26.6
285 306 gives 28.2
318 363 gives 35.8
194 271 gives 27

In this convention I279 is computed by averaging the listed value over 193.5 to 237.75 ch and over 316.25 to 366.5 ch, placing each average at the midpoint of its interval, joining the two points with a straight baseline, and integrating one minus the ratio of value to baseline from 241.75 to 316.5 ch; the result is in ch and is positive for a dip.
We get 9.5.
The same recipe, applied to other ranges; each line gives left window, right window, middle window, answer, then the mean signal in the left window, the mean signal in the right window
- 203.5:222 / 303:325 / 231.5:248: 1.6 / 28.3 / 34.2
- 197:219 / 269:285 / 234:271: -1.7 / 28.6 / 23.5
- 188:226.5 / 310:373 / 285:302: 2.5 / 27.9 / 34.9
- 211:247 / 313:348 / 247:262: 0.9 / 27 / 36.7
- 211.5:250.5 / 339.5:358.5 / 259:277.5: 3.5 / 27.1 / 35.3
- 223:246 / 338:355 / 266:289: 4.7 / 26.5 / 36.1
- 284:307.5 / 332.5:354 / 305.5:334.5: -2.8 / 28.3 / 36.6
